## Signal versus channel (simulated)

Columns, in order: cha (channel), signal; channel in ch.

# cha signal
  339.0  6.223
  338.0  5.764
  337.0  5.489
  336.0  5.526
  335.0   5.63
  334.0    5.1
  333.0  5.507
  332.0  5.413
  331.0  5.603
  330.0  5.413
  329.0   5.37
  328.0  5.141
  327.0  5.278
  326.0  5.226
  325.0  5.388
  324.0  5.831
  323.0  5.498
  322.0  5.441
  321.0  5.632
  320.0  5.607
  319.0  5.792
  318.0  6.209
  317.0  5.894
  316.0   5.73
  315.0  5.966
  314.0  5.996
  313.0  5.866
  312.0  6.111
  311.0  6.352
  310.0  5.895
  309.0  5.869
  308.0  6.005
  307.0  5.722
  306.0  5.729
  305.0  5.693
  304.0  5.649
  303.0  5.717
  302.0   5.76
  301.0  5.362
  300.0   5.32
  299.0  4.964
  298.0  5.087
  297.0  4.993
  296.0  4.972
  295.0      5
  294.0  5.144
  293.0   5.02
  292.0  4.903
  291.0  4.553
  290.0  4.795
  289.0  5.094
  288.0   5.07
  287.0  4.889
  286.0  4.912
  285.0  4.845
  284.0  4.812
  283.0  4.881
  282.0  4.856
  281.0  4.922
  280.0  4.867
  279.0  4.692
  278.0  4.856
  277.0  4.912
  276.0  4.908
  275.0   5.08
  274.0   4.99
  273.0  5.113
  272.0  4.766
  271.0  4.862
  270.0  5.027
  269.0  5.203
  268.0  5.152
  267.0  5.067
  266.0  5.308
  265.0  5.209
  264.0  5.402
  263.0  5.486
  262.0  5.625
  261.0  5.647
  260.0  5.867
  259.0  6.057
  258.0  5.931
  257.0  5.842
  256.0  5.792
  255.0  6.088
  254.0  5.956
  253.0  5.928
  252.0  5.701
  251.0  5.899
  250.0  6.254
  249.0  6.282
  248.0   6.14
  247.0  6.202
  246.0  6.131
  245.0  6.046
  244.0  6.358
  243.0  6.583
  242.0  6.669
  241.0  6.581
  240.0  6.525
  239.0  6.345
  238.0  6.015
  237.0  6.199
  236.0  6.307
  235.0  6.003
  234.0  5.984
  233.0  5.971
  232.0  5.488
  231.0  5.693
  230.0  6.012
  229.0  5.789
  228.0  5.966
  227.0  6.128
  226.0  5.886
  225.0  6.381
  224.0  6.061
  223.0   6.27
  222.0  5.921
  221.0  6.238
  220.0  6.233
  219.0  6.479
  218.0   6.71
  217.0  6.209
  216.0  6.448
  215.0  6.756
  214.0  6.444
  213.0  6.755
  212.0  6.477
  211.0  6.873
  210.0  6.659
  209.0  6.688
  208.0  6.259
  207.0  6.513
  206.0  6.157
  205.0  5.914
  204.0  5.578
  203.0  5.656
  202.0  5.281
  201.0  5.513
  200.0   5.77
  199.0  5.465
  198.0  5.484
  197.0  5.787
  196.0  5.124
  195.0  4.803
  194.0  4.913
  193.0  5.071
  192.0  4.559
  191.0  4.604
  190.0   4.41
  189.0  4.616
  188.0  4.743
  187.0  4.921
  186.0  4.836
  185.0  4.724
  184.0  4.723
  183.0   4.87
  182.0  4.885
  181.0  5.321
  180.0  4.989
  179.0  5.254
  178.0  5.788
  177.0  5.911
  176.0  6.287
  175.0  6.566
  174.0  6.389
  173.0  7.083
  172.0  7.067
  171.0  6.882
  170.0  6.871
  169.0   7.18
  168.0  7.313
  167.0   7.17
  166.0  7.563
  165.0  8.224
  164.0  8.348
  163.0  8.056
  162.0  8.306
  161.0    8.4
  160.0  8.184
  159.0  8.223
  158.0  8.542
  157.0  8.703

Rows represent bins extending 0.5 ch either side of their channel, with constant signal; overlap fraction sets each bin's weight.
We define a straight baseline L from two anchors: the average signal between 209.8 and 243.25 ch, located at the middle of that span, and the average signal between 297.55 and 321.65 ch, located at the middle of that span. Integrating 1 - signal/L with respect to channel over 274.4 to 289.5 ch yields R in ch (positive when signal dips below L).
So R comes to 2.6 ch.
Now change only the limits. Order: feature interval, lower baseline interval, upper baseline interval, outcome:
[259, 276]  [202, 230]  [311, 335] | 2.0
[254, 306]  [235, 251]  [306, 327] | 7.1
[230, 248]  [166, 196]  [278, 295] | -3.3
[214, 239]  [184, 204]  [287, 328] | -4.6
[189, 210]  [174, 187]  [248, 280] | -0.4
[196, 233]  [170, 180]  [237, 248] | 1.3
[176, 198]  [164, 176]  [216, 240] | 5.8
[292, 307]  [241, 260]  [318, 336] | 1.0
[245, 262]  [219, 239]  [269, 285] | -1.6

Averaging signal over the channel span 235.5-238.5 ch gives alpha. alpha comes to 6.17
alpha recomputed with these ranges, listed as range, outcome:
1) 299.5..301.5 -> 5.34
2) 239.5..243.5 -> 6.59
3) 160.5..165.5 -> 8.27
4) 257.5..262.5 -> 5.83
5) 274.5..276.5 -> 4.99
